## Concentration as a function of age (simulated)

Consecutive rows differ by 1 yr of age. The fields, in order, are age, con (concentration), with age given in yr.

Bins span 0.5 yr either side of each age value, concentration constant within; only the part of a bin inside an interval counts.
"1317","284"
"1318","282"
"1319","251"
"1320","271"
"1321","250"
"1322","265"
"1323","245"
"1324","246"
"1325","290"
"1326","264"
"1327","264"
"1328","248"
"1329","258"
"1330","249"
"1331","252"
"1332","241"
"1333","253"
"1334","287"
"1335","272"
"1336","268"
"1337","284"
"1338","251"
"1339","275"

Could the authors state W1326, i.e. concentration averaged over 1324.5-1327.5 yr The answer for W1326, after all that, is 273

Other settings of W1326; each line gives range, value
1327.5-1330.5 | 252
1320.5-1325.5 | 259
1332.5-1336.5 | 270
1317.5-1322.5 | 264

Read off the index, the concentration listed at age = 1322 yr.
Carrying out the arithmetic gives 265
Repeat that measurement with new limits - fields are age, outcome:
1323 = 245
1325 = 290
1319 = 251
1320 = 271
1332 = 241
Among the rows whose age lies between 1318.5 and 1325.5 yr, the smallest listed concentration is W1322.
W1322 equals 245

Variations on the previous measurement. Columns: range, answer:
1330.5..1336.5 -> 241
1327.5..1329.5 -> 248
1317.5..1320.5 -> 251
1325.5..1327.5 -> 264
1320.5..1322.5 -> 250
